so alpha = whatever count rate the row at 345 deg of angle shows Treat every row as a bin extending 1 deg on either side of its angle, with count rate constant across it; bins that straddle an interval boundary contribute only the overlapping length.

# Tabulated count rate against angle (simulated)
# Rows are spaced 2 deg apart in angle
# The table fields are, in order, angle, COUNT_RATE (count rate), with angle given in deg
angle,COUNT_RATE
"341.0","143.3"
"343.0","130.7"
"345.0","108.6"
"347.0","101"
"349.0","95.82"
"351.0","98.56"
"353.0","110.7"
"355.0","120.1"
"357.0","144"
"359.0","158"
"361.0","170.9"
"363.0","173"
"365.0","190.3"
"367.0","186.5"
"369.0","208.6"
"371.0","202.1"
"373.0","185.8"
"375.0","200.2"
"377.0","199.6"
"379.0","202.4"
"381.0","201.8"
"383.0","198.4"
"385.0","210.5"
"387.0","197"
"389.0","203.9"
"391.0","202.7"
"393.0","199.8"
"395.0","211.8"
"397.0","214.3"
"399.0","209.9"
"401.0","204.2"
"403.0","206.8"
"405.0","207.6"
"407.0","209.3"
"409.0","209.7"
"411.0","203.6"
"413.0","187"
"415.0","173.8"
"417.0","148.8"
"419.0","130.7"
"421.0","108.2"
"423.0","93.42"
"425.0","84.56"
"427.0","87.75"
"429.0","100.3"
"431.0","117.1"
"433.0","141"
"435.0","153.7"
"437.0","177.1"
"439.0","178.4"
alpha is 108.6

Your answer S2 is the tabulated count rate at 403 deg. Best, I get 206.8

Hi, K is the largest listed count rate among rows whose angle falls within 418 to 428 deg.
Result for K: 130.7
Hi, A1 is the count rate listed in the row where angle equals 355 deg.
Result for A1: 120.1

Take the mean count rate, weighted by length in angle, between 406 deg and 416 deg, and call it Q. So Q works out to 197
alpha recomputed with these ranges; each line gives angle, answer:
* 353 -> 110.7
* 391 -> 202.7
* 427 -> 87.75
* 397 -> 214.3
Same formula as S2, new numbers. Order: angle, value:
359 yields 158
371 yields 202.1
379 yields 202.4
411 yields 203.6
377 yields 199.6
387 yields 197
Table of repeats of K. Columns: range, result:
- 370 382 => 202.4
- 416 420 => 148.8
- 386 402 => 214.3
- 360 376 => 208.6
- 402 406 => 207.6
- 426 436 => 153.7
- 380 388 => 210.5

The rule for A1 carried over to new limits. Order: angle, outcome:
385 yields 210.5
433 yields 141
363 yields 173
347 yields 101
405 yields 207.6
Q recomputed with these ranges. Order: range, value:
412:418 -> 170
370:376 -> 196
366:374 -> 196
